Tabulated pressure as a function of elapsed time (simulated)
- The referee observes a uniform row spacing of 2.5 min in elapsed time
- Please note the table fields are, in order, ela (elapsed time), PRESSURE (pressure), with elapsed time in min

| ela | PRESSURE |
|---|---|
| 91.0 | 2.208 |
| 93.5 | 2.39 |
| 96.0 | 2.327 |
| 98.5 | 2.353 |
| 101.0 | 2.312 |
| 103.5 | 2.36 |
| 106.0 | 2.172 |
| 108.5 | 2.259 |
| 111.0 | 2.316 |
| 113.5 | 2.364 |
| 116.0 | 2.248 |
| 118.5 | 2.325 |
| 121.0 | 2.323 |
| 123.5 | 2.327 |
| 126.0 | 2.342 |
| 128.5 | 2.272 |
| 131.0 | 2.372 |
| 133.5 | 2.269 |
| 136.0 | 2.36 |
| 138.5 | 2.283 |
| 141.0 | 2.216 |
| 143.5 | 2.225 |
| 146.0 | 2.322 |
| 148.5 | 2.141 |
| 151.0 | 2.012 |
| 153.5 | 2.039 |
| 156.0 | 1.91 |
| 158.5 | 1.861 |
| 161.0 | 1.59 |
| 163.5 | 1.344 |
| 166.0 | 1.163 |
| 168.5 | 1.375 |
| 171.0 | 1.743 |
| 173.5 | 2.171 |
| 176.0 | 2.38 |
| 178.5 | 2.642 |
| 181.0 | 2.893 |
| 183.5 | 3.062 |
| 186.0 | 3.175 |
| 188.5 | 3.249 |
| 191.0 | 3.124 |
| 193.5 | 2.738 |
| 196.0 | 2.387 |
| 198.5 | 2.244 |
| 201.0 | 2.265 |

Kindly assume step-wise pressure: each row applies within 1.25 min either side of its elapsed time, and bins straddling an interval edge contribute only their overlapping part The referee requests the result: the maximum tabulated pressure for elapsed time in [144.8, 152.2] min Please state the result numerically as 2.322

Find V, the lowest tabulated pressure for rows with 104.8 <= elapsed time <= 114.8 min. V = 2.172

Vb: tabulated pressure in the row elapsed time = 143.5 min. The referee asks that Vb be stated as 2.225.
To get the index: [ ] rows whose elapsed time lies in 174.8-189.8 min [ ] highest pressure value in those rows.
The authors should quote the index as 3.249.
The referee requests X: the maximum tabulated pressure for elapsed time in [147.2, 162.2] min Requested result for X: 2.141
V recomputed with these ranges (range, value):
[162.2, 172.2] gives 1.163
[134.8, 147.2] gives 2.216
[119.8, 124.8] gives 2.323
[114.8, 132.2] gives 2.248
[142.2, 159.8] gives 1.861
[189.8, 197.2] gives 2.387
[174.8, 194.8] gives 2.38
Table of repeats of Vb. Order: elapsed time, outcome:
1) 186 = 3.175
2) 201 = 2.265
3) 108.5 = 2.259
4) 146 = 2.322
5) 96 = 2.327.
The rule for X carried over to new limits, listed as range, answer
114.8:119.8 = 2.325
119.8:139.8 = 2.372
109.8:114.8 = 2.364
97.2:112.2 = 2.36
